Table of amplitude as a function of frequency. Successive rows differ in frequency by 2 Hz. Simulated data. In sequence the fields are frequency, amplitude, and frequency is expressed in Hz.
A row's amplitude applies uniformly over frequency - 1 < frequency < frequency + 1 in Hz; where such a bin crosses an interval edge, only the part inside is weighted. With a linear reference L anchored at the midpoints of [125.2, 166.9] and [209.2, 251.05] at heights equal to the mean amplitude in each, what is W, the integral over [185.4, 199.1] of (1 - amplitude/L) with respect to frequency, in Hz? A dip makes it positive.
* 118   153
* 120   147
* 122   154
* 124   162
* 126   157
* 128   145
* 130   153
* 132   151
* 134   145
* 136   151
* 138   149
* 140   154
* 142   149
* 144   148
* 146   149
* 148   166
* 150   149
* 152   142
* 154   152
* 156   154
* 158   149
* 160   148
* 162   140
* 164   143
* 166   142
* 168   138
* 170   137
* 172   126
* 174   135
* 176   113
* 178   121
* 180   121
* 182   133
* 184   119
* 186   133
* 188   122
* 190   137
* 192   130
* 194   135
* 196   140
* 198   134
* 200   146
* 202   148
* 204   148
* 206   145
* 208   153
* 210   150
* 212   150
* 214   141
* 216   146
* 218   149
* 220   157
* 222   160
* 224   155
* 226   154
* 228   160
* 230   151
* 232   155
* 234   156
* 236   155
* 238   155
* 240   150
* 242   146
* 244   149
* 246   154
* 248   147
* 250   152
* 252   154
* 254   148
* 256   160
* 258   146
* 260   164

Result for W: 1.61 Hz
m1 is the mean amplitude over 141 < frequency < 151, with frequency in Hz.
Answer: 152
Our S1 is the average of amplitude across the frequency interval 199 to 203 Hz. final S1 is 147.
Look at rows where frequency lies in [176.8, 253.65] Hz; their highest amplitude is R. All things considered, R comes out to 160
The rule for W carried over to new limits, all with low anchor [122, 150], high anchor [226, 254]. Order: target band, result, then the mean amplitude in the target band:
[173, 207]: 4.3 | 133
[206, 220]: 0.4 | 149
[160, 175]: 1.4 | 138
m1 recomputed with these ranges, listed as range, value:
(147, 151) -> 158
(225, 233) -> 155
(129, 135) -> 150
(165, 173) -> 136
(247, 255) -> 150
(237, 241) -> 152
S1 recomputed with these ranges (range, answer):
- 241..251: 150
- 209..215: 147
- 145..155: 152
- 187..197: 133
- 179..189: 126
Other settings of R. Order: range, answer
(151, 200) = 154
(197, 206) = 148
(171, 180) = 135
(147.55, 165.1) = 166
